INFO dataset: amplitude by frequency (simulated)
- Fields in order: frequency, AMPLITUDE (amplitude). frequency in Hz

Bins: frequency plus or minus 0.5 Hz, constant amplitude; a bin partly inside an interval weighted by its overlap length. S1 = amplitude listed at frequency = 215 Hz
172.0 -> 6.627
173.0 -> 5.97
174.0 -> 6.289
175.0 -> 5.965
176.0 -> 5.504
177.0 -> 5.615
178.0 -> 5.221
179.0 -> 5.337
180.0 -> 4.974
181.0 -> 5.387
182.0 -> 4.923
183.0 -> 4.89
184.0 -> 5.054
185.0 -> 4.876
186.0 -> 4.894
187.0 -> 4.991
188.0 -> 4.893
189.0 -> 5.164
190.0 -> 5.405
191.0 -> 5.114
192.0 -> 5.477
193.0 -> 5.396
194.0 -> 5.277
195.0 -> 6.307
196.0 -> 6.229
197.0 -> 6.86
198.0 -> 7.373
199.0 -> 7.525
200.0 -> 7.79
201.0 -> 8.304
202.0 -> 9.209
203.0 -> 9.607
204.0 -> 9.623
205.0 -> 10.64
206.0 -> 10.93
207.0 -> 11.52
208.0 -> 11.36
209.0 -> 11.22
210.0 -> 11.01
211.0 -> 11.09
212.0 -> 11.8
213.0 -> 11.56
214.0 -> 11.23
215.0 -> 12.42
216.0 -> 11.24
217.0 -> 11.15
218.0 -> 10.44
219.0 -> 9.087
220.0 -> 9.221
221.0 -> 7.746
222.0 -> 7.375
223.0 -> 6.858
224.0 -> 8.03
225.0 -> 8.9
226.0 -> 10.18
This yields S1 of 12.42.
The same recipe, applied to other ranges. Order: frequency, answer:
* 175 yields 5.965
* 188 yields 4.893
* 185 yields 4.876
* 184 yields 5.054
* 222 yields 7.375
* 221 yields 7.746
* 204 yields 9.623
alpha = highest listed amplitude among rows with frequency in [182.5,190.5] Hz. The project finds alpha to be 5.405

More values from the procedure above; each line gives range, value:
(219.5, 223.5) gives 9.221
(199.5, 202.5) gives 9.209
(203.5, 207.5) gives 11.52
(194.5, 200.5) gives 7.79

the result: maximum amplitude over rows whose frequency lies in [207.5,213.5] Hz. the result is 11.8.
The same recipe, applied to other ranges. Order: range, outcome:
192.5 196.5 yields 6.307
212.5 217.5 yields 12.42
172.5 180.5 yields 6.289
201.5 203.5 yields 9.607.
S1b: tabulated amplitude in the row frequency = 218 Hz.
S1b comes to 10.44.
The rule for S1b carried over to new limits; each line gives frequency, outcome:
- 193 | 5.396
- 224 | 8.03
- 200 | 7.79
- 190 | 5.405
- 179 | 5.337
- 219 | 9.087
